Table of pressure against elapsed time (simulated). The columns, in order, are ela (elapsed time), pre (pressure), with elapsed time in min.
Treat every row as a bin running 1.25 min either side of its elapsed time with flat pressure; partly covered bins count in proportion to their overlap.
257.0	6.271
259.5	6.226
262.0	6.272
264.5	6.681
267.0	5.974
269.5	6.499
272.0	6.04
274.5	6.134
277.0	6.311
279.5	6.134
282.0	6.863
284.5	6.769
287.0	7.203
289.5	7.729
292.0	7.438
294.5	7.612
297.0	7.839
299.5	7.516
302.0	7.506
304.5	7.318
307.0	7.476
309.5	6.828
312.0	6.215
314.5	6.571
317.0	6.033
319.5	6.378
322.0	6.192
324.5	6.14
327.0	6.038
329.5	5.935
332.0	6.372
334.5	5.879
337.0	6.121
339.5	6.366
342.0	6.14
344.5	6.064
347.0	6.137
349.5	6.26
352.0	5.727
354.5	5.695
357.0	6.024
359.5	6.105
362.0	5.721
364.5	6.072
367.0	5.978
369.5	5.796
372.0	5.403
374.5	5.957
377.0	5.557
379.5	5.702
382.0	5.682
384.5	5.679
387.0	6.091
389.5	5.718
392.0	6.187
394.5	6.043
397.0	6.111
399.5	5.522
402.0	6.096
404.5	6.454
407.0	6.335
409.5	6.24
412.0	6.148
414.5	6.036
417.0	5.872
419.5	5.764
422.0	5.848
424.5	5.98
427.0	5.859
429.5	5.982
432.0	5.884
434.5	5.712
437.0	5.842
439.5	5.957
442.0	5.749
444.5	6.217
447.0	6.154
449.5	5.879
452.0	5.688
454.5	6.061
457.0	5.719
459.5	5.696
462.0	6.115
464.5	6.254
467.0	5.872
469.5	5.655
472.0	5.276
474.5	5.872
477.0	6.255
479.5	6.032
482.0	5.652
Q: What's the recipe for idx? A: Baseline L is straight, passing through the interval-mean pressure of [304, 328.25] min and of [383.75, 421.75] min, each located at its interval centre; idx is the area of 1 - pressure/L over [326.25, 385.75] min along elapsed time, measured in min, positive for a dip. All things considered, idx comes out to 3.3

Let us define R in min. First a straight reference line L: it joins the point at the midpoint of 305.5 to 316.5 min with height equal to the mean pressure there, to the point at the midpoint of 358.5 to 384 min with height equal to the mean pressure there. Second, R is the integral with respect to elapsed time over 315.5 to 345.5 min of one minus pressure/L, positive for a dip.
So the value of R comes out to 1.3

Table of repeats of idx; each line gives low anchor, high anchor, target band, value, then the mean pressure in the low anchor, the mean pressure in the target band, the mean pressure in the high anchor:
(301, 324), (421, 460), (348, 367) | 1.38 min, 6.7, 5.95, 5.89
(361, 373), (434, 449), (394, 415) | -0.85 min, 5.8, 6.11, 5.95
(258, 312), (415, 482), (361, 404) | 2.91 min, 6.86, 5.85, 5.89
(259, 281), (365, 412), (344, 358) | 0.12 min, 6.26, 5.98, 5.93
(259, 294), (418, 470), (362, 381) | 1.34 min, 6.62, 5.78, 5.9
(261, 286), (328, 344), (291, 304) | -2.66 min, 6.38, 7.57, 6.13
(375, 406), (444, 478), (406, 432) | -0.41 min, 5.91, 6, 5.9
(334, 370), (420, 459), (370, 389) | 0.79 min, 6.01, 5.73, 5.9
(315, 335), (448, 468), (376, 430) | 0.52 min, 6.15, 5.95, 5.91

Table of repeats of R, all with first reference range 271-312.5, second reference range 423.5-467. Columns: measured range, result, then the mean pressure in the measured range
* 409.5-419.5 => 0.21 min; 6.01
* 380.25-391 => 0.93 min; 5.8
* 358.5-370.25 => 1.02 min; 5.94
